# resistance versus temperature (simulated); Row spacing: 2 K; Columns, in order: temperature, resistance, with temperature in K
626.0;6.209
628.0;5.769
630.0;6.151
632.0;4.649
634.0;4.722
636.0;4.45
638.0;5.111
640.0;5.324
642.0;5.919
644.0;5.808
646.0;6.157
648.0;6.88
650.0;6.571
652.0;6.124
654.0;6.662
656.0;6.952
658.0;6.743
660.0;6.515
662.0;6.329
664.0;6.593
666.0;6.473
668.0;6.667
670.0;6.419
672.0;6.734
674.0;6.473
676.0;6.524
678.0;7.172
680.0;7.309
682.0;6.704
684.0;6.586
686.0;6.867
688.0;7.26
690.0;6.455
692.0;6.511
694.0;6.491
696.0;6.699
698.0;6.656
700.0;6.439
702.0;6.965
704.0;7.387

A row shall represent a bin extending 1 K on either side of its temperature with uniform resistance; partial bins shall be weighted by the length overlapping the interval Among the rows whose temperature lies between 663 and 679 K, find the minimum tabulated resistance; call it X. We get 6.419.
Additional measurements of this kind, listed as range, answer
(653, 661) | 6.515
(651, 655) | 6.124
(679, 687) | 6.586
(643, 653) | 5.808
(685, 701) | 6.439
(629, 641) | 4.45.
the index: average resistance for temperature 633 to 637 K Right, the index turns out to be 4.59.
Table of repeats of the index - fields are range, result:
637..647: 5.66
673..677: 6.5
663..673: 6.58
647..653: 6.52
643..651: 6.35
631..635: 4.69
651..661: 6.6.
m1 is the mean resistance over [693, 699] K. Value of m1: 6.62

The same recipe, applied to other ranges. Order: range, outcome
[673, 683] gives 6.84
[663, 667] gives 6.53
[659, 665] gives 6.48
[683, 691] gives 6.79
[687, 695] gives 6.68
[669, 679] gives 6.66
